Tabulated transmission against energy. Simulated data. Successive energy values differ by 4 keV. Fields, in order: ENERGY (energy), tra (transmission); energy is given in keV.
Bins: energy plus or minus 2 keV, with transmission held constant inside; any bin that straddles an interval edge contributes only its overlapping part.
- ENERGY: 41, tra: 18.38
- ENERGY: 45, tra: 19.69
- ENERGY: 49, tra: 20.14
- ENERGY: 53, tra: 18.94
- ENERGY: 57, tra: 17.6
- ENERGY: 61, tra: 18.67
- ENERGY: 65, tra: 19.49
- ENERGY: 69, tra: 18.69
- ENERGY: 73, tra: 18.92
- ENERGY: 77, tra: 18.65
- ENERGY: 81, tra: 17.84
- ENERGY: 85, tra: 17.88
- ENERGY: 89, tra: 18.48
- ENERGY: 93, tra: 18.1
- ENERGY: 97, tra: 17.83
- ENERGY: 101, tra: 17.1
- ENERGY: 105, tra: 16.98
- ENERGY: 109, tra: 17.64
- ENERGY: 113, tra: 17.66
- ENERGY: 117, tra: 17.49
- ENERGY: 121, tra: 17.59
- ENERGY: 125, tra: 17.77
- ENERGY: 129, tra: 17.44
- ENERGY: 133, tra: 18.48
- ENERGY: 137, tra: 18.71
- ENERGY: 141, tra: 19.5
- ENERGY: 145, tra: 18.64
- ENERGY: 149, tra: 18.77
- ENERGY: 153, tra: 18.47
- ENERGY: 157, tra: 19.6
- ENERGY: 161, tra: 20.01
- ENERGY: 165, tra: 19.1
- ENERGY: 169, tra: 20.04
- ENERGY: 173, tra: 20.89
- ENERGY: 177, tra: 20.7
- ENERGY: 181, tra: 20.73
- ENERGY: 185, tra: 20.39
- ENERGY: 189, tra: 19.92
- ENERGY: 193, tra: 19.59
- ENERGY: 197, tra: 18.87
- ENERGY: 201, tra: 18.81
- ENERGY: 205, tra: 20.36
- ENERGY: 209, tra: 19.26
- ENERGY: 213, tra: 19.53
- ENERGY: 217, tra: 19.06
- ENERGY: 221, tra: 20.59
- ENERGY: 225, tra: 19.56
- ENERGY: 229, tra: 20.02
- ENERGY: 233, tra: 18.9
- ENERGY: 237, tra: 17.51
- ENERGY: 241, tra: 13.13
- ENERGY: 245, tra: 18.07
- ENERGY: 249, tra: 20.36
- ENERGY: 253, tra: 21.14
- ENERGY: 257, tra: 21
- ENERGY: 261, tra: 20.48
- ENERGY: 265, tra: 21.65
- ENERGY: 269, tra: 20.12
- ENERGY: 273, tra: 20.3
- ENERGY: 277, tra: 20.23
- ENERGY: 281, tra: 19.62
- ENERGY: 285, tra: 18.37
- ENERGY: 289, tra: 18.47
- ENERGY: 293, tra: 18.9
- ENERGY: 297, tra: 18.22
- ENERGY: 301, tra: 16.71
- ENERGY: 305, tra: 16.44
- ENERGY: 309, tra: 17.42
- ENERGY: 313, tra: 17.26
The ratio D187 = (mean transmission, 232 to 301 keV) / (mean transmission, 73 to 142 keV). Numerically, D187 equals 1.07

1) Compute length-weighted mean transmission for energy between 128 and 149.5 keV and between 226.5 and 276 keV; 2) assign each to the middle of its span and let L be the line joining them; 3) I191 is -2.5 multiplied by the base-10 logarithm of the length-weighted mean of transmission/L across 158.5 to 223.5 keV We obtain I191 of -0.05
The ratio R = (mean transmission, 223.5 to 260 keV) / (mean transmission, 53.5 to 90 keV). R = 1.0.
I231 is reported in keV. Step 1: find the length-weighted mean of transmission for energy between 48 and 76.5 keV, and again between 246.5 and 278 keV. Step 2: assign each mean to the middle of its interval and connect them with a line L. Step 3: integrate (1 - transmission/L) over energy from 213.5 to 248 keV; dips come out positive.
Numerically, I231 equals 3.2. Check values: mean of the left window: 18.9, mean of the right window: 20.6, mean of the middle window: 18.5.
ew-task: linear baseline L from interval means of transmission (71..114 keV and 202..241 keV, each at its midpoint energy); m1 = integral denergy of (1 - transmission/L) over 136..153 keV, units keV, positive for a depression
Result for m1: -0.4 keV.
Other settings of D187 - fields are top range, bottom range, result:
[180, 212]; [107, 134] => 1.11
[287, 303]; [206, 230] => 0.92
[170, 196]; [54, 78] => 1.09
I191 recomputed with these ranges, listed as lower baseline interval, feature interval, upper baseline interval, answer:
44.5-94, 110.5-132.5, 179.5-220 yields 0.084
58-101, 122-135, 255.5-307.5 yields 0.042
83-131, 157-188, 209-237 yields -0.086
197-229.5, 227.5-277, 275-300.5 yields -0.013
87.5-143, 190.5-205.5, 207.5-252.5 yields -0.045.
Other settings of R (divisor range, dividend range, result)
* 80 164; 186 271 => 1.07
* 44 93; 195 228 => 1.04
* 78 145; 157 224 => 1.11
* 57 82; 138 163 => 1.03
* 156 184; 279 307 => 0.90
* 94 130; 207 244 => 1.06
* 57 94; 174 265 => 1.06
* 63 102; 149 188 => 1.09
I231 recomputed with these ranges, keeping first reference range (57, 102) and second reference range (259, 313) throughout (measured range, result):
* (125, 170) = -0.9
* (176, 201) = -1.7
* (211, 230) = -1.0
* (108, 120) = 0.5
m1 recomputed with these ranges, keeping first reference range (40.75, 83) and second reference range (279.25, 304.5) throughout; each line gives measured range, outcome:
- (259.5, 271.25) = -1.6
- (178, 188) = -1.1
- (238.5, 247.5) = 1.2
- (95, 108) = 1.0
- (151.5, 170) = -0.8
